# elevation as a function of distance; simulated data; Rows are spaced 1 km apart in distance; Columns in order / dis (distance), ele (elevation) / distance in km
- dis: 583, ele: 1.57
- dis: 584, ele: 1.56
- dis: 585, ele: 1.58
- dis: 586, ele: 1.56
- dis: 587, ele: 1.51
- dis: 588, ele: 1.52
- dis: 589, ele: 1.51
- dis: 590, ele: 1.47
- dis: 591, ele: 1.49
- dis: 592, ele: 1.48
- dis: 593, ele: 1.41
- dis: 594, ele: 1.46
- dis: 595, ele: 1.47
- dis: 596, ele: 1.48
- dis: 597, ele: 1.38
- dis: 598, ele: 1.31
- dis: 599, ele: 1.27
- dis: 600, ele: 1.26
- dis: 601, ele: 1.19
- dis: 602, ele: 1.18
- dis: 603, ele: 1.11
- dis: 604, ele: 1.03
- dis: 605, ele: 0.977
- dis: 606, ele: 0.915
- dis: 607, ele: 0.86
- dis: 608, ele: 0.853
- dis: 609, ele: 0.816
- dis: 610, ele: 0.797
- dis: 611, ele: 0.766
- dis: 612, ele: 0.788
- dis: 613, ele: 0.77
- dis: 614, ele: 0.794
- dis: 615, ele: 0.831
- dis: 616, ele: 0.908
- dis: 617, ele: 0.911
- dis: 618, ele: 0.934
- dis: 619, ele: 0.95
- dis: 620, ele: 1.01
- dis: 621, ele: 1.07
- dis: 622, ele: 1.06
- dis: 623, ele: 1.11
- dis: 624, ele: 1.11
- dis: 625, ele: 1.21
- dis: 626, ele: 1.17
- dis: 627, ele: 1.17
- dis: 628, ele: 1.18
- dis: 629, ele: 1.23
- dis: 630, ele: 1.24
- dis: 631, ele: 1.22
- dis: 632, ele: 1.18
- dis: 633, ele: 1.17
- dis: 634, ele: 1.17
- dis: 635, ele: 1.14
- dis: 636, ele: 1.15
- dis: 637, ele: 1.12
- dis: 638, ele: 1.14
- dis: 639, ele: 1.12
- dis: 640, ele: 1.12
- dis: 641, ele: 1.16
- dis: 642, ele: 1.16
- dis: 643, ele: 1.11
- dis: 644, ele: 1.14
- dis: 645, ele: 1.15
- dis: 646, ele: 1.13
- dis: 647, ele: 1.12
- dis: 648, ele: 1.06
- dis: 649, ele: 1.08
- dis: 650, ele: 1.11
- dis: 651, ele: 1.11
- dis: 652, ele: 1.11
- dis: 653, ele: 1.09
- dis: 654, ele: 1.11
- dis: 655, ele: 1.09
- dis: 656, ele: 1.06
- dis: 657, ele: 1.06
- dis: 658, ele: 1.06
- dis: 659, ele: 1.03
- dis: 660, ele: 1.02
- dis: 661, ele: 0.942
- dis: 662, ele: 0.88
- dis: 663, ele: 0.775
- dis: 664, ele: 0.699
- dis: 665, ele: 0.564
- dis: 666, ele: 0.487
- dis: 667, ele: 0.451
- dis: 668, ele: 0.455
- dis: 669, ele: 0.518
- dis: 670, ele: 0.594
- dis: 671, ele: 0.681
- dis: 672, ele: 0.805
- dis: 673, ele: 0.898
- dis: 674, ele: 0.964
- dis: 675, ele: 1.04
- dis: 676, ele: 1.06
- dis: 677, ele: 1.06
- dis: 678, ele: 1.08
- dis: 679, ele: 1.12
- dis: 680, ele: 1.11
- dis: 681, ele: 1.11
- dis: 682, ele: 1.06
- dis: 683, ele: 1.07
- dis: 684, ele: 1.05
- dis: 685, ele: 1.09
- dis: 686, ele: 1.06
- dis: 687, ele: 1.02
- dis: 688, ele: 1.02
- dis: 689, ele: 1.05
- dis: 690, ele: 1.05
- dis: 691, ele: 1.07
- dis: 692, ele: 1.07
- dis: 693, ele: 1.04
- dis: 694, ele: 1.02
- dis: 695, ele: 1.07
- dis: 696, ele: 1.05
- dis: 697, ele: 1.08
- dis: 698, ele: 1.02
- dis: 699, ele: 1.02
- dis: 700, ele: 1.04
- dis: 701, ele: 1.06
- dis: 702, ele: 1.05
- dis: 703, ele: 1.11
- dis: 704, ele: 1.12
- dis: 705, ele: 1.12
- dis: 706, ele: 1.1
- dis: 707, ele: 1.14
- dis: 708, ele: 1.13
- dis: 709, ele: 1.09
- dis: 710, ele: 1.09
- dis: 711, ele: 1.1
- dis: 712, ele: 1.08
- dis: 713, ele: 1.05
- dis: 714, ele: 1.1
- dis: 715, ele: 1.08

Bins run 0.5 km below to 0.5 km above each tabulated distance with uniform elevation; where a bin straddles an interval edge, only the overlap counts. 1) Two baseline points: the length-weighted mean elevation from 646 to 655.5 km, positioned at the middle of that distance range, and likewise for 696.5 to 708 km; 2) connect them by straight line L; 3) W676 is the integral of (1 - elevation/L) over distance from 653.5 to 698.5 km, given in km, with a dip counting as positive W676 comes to 5.9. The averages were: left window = 1.1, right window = 1.08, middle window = 0.947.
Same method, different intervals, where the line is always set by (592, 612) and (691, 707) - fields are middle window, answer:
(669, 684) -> 1.7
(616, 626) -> 0.7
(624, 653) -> -1.0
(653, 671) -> 4.6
